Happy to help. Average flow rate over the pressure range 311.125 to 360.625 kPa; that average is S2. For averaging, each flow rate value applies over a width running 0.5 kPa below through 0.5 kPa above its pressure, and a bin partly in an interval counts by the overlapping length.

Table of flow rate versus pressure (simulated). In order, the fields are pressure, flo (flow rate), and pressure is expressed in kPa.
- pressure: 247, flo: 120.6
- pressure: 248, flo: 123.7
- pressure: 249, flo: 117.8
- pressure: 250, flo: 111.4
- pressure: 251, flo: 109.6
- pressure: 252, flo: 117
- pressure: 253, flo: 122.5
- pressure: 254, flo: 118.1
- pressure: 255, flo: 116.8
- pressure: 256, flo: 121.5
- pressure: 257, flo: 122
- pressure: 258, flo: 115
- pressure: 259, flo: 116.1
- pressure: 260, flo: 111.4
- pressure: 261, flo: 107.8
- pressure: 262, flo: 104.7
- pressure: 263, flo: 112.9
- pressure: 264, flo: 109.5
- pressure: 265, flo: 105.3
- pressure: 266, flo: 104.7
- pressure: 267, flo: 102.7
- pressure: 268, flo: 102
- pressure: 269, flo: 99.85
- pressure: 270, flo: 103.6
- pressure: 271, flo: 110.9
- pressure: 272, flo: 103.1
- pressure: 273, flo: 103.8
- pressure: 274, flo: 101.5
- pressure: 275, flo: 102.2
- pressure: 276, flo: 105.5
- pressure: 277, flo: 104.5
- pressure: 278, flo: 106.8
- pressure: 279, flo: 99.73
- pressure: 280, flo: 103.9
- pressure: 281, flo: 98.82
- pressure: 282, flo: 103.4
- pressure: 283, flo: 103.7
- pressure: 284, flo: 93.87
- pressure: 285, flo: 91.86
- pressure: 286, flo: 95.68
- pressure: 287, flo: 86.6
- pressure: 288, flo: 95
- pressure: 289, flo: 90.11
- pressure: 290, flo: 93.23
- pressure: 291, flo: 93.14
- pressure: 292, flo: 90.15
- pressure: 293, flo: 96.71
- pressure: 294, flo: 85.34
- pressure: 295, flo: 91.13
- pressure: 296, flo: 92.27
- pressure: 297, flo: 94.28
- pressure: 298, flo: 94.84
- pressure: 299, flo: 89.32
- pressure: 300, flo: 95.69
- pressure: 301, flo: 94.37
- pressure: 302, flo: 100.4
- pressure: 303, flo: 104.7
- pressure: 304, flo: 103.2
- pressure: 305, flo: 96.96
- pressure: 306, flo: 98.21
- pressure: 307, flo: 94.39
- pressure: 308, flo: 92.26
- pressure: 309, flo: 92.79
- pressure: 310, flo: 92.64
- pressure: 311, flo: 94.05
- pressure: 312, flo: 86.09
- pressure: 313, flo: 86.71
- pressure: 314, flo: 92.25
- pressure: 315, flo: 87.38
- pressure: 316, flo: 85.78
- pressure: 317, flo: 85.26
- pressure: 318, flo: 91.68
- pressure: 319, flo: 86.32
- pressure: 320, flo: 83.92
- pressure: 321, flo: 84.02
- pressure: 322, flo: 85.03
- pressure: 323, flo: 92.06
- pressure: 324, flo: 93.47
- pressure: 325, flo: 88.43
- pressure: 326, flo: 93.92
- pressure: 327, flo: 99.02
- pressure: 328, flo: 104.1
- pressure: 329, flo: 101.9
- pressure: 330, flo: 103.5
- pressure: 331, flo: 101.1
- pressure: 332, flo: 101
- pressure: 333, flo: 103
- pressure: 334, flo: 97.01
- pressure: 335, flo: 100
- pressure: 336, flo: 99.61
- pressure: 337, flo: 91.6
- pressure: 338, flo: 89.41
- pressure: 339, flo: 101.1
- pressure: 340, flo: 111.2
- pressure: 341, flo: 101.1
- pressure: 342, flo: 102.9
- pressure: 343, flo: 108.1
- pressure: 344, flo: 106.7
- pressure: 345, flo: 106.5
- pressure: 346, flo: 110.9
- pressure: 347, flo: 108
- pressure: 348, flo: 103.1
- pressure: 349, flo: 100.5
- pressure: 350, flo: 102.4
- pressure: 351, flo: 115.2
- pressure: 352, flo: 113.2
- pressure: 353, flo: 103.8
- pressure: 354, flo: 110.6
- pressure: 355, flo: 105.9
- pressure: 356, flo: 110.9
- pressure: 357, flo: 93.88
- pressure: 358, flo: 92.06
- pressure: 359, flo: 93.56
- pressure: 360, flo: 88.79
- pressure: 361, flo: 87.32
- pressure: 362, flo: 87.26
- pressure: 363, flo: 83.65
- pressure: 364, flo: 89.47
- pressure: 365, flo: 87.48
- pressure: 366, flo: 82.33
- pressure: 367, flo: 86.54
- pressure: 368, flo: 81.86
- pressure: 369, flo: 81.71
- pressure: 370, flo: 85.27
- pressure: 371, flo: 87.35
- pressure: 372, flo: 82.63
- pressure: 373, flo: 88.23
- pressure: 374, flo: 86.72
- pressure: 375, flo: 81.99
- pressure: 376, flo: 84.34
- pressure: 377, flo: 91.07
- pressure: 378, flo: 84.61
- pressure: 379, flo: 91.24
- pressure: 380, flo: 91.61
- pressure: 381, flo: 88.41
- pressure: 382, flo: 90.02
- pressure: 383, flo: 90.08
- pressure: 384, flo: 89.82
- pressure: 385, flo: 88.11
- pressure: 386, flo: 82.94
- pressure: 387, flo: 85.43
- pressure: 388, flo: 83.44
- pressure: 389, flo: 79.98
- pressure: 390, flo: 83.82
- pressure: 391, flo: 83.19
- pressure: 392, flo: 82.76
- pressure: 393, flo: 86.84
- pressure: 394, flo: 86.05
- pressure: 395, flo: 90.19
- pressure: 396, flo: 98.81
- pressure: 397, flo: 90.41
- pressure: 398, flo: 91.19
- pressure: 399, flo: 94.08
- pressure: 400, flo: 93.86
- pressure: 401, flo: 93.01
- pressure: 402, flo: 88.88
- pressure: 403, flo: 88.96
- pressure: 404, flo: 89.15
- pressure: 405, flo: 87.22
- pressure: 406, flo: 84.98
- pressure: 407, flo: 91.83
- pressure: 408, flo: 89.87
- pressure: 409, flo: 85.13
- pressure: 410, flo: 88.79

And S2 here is 98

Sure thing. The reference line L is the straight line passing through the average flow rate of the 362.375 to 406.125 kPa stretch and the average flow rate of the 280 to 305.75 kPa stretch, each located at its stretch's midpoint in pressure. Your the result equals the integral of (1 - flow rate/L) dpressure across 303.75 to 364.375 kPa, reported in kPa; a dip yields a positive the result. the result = -3.6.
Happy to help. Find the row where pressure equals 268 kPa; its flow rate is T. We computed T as 102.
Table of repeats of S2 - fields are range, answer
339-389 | 94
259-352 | 98.4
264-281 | 104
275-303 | 96.2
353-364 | 95.5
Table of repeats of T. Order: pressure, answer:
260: 111.4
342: 102.9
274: 101.5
